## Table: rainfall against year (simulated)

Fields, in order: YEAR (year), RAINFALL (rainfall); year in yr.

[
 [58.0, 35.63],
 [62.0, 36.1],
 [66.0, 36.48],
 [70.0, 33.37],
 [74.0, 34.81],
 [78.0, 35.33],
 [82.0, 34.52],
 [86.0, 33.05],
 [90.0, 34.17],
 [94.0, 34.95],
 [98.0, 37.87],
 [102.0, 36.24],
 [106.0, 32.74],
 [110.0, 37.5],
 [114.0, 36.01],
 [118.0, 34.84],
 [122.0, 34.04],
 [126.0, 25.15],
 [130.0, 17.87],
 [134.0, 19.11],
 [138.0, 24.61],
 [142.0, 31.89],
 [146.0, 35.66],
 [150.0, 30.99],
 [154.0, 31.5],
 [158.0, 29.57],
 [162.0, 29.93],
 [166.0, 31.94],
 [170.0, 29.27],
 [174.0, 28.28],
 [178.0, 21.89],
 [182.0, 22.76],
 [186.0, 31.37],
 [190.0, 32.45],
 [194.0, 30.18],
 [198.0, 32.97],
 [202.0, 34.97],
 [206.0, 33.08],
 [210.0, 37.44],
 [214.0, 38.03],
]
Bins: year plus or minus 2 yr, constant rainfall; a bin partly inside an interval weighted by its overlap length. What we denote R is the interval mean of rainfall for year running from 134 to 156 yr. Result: 29.9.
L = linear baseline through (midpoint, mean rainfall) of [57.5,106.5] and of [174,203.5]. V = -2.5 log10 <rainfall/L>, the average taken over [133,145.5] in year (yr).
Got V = 0.18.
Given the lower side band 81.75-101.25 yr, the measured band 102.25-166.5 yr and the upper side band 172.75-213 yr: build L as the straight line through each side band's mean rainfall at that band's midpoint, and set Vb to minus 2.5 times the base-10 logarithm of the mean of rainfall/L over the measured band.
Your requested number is 0.10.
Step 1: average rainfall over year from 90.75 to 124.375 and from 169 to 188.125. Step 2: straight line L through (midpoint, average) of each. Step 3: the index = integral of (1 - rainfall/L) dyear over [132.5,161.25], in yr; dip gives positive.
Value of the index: 1.1 yr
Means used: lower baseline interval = 35.4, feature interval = 29.3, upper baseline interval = 26.6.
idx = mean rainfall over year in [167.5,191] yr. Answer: 27.6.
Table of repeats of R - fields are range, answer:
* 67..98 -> 34.6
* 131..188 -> 28.3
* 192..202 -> 32.3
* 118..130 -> 28.5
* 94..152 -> 31.2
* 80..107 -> 34.9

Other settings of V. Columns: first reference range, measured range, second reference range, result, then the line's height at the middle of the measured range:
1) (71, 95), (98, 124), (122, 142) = -0.24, 28.4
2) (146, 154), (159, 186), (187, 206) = 0.17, 32.4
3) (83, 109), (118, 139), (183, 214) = 0.34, 34.4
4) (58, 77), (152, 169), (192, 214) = 0.13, 34.5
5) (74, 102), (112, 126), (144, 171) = 0.00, 33.4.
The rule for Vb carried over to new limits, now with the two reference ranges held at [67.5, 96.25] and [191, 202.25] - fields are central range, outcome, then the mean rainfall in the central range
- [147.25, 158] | 0.063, 31.2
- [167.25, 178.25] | 0.187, 27.6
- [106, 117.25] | -0.062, 35.8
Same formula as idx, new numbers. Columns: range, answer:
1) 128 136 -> 18.5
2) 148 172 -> 30.5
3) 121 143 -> 24.8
